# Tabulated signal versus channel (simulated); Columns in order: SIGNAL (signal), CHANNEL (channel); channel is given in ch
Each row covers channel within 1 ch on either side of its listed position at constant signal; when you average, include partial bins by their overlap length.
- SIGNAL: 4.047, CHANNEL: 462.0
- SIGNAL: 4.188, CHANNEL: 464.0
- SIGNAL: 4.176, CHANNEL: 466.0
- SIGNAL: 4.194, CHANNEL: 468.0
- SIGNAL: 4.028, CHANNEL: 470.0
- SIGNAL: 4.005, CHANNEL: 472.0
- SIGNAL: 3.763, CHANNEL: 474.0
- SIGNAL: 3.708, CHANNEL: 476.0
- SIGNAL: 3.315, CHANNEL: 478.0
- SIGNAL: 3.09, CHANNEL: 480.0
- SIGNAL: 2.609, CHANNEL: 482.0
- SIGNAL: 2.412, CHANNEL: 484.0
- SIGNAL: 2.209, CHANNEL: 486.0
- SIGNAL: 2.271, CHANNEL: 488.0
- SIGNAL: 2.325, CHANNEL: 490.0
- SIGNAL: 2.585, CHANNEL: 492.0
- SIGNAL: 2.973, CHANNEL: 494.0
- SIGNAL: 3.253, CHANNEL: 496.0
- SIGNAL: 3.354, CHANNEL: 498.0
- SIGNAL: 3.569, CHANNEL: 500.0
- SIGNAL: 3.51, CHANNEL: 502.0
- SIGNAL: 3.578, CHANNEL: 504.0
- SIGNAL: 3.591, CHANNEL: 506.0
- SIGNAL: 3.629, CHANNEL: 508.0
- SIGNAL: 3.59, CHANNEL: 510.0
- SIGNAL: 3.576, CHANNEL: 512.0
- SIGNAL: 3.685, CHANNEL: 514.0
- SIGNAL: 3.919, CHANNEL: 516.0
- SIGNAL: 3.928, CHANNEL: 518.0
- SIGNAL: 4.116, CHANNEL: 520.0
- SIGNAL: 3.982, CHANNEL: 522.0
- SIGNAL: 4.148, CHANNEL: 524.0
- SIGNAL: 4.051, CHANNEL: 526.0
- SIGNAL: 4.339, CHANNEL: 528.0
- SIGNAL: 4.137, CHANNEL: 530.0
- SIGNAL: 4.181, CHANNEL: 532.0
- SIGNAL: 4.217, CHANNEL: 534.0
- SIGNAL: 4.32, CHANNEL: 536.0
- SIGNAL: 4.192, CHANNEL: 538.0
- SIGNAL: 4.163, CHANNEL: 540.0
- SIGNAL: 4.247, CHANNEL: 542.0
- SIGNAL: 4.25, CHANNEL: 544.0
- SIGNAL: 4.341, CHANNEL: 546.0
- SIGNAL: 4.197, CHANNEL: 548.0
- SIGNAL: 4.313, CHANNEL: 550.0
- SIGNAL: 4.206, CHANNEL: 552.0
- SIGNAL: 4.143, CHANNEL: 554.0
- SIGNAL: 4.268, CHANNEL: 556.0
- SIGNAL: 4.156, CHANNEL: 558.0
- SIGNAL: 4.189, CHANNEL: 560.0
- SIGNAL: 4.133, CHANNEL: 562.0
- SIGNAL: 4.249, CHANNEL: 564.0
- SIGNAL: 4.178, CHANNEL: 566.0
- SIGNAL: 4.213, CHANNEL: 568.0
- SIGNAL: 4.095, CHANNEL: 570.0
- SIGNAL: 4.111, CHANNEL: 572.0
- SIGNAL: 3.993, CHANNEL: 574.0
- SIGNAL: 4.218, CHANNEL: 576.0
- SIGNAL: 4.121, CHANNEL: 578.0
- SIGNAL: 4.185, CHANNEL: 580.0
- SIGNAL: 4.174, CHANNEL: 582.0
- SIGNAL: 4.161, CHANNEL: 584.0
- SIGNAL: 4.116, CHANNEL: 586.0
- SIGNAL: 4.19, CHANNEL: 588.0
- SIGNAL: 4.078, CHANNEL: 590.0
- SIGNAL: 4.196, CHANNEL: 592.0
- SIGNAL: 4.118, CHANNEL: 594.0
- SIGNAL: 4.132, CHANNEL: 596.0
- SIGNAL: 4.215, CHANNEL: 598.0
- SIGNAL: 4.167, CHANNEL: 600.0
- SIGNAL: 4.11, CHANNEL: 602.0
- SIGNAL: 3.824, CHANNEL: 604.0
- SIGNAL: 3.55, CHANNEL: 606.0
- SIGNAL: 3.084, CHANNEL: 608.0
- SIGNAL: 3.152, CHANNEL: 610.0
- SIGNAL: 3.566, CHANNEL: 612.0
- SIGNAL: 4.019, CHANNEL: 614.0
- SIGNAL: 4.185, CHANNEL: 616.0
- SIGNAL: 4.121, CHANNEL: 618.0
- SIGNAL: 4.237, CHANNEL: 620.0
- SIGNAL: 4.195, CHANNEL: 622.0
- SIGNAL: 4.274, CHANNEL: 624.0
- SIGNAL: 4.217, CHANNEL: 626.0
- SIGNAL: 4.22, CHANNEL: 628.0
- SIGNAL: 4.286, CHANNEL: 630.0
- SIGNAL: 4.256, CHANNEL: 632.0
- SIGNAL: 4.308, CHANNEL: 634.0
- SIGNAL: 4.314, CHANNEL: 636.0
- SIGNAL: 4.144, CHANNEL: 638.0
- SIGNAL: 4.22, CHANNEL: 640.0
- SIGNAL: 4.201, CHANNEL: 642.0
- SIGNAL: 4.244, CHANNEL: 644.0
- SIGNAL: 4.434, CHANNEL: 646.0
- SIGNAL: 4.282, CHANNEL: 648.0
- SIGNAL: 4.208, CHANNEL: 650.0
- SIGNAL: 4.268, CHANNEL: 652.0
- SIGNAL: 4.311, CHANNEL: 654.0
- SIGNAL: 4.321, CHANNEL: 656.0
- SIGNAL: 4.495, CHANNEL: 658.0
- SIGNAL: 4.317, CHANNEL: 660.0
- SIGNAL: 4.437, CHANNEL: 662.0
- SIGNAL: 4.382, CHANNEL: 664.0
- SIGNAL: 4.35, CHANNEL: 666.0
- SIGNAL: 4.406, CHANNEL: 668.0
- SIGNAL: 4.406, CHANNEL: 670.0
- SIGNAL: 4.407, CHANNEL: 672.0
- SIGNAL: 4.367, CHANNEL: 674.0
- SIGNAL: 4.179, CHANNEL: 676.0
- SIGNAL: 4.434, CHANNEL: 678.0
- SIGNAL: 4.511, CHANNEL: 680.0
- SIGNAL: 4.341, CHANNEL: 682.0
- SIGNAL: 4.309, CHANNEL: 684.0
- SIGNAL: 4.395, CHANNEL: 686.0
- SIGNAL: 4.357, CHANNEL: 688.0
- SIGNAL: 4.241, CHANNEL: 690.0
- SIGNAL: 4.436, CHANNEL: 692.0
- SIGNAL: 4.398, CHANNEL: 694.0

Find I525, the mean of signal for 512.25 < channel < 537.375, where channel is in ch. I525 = 4.07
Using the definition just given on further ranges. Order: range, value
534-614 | 4.09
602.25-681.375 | 4.18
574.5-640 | 4.07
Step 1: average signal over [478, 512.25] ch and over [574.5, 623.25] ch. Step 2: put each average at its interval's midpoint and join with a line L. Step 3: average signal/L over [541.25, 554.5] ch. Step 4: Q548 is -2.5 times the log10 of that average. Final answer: -0.20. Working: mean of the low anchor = 3.06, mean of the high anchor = 4.01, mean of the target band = 4.25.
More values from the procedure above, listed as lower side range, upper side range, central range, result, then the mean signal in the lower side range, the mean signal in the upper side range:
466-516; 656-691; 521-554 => -0.17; 3.31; 4.37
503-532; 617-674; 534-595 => -0.04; 3.89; 4.3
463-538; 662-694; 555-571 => -0.09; 3.59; 4.37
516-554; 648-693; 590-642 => 0.06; 4.18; 4.36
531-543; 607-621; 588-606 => -0.06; 4.22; 3.77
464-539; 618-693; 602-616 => 0.13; 3.59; 4.31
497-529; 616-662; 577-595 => -0.02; 3.79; 4.27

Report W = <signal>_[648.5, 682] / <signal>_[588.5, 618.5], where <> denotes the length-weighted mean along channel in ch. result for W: 1.12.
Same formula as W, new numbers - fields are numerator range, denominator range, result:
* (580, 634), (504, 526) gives 1.06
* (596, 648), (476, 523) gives 1.24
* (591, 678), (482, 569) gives 1.10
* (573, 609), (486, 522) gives 1.20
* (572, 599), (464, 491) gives 1.27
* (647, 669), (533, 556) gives 1.03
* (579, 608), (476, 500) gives 1.43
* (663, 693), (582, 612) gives 1.11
